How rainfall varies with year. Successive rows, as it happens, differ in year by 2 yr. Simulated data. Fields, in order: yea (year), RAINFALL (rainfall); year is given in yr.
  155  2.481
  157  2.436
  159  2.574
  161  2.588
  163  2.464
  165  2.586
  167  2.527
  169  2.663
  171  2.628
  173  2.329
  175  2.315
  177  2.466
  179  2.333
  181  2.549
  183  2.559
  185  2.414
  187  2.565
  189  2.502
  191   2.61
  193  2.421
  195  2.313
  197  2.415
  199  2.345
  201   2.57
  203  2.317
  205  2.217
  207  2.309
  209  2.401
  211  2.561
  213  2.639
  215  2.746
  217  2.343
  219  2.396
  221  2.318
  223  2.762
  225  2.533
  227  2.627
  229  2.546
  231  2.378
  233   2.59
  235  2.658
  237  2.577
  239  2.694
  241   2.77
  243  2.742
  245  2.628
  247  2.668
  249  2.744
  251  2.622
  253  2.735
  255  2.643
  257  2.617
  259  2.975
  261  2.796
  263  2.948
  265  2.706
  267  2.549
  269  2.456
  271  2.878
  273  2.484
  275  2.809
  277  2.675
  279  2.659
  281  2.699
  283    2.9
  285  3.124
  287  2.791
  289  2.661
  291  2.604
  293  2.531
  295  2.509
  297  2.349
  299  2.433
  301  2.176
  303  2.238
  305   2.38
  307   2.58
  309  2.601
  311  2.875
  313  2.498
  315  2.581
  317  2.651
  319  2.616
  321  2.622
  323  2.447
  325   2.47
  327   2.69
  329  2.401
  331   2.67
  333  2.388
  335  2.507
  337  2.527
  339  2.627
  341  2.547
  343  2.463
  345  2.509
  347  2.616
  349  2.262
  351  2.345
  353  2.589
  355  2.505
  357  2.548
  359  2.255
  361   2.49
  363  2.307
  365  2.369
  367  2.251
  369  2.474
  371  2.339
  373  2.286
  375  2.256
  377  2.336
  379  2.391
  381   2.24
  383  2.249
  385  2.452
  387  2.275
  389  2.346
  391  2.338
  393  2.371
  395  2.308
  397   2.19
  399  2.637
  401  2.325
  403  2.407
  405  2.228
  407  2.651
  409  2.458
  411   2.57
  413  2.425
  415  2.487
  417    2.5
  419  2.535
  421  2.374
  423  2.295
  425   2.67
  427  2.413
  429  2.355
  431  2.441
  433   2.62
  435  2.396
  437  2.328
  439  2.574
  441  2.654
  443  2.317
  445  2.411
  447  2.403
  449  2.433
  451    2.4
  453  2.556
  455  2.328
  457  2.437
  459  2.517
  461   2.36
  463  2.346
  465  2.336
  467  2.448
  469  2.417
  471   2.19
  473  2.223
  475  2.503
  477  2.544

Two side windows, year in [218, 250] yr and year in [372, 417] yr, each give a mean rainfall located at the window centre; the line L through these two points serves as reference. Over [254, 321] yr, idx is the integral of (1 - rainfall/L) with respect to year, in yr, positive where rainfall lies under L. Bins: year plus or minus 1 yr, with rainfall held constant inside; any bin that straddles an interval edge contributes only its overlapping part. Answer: -2.9 yr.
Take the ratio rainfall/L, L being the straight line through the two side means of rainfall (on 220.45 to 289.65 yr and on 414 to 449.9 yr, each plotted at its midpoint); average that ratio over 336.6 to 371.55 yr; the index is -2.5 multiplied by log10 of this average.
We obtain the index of 0.05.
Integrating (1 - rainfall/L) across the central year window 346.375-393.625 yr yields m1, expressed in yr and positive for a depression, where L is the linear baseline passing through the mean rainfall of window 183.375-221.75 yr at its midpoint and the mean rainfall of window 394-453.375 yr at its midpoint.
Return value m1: 1.47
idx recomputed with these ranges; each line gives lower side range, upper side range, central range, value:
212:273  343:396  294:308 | 0.8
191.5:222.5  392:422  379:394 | 0.6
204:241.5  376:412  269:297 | -2.5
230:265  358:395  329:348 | -0.7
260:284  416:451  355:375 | 1.5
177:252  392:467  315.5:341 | -0.8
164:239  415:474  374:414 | 1.1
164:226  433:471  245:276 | -3.1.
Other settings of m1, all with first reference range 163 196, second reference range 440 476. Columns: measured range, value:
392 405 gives 0.3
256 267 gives -1.4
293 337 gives -1.1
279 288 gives -1.5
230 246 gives -1.0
